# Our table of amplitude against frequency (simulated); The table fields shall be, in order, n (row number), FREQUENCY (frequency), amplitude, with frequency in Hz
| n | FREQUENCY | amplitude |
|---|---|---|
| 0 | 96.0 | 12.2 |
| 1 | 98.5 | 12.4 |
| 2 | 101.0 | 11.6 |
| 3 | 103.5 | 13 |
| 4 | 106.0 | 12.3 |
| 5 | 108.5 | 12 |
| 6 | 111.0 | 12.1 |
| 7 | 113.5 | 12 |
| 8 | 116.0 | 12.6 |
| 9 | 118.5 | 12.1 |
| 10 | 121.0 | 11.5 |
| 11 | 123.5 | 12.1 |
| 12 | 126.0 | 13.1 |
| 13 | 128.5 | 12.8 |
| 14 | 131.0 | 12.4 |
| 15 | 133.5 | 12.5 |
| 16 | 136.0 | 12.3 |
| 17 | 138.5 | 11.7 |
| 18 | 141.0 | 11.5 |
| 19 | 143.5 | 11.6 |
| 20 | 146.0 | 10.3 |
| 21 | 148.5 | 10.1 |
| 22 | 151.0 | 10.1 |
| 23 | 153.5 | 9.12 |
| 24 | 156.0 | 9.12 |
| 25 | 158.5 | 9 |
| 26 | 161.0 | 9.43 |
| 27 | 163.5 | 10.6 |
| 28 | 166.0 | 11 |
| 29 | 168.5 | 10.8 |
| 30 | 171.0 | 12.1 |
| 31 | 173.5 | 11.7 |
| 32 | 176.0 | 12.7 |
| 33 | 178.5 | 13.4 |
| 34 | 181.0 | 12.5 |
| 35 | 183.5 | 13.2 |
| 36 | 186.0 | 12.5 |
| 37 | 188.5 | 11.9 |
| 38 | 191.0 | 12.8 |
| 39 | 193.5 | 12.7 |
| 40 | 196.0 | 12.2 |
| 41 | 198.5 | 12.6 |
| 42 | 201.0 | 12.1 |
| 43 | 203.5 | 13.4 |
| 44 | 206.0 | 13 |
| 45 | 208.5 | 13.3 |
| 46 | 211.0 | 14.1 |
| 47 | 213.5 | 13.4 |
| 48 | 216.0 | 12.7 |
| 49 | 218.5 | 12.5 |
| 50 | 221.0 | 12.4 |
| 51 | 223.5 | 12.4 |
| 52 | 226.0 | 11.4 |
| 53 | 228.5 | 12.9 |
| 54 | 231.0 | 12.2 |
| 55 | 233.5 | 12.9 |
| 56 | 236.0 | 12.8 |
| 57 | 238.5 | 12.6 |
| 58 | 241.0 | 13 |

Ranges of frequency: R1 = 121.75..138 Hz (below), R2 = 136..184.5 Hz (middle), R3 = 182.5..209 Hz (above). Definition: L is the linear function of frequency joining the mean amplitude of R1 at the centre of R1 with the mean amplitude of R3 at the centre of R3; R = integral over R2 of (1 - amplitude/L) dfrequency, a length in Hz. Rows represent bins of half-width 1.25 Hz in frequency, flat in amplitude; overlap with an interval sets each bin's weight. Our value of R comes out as 5.8 Hz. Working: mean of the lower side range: 12.5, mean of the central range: 11.1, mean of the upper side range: 12.7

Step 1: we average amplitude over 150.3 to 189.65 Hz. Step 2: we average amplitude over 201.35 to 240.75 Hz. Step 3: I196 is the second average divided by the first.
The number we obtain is 1.14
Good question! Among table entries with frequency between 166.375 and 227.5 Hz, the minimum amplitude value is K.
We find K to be 10.8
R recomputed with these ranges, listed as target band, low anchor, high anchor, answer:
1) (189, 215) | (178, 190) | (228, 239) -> -0.5 Hz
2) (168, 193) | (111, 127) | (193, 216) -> 0.7 Hz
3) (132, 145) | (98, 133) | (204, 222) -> 0.6 Hz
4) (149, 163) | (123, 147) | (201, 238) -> 3.2 Hz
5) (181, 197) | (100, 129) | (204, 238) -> 0.1 Hz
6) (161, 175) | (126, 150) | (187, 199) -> 1.2 Hz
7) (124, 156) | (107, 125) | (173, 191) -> 2.3 Hz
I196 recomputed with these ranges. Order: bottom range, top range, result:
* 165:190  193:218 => 1.06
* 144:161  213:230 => 1.29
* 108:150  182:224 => 1.07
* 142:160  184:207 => 1.27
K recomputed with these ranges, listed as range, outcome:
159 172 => 9.43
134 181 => 9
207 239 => 11.4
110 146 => 10.3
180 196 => 11.9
